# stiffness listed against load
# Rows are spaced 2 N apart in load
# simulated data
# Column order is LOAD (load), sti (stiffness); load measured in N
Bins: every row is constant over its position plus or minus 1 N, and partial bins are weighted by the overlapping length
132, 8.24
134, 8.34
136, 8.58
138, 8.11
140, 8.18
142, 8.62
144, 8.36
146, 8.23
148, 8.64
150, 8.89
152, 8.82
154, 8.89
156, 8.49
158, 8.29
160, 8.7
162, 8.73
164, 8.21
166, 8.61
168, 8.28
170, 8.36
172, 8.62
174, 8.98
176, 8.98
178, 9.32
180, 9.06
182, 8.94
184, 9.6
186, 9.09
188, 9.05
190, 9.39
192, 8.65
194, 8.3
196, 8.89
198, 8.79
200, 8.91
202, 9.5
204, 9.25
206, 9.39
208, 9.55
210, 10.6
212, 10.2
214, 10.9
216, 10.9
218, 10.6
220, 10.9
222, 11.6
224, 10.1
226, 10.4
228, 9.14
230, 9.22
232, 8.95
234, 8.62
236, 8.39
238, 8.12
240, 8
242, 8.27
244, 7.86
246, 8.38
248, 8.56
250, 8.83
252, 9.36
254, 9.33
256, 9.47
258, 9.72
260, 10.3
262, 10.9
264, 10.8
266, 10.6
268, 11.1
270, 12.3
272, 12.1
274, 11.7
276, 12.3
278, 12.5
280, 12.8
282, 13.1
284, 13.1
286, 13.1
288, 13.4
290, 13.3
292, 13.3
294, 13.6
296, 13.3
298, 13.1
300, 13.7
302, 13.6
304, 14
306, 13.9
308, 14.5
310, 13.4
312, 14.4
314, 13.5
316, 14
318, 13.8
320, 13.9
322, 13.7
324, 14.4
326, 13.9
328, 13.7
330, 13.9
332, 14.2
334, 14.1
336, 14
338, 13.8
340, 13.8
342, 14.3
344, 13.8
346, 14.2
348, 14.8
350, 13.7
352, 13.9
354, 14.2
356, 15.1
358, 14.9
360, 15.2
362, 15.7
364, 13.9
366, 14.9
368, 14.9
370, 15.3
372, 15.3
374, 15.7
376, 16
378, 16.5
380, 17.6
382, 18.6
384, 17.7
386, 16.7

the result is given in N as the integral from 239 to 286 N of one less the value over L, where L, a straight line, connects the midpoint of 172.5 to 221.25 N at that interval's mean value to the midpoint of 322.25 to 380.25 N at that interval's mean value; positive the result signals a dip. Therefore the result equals 4.7 N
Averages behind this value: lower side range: 9.49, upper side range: 14.6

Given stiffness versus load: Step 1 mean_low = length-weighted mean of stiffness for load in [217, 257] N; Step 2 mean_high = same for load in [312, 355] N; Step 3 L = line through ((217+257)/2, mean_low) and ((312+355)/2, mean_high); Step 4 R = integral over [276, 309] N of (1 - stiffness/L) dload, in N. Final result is -3.9 N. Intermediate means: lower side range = 9.21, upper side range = 14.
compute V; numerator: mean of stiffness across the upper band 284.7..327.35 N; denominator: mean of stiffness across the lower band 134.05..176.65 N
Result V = 1.6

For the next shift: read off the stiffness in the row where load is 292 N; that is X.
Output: 13.3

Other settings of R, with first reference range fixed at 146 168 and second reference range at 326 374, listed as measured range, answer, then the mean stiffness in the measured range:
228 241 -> 2.8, 8.6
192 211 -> 1.4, 9.21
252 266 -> 1.9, 10.1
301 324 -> -1.1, 13.9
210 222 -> -0.4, 10.8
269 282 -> -0.2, 12.3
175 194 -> 0.7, 9.08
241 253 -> 2.9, 8.54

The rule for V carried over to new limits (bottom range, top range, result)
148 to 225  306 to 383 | 1.58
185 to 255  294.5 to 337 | 1.49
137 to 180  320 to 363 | 1.66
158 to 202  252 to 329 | 1.44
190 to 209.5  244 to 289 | 1.21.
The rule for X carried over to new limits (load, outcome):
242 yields 8.27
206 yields 9.39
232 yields 8.95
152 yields 8.82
